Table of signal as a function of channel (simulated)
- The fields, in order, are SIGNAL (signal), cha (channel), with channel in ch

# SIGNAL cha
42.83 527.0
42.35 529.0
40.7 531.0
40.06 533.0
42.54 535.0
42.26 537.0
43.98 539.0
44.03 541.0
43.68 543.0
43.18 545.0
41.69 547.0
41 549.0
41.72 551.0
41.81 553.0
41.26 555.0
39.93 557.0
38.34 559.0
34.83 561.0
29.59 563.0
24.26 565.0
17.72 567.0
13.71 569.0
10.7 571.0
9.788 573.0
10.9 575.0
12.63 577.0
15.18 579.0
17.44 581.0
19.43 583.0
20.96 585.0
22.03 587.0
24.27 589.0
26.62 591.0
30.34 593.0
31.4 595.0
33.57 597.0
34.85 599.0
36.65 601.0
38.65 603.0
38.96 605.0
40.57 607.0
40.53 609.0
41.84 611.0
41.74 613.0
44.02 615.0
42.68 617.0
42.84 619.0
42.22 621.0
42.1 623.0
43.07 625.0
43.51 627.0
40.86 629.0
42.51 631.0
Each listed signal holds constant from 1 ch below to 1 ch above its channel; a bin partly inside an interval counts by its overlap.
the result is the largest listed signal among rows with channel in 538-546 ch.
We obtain 44.03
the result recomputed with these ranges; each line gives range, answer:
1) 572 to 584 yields 19.43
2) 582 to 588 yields 22.03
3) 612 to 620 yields 44.02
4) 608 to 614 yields 41.84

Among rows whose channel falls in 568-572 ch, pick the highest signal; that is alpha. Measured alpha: 13.71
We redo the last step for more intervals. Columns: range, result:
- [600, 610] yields 40.57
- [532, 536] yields 42.54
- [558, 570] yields 38.34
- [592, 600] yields 34.85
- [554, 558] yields 41.26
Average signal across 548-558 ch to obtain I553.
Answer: 41.1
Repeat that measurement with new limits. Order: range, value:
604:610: 40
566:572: 14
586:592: 24.3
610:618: 42.6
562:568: 23.9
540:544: 43.9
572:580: 12.1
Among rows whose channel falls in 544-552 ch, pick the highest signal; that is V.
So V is 43.18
